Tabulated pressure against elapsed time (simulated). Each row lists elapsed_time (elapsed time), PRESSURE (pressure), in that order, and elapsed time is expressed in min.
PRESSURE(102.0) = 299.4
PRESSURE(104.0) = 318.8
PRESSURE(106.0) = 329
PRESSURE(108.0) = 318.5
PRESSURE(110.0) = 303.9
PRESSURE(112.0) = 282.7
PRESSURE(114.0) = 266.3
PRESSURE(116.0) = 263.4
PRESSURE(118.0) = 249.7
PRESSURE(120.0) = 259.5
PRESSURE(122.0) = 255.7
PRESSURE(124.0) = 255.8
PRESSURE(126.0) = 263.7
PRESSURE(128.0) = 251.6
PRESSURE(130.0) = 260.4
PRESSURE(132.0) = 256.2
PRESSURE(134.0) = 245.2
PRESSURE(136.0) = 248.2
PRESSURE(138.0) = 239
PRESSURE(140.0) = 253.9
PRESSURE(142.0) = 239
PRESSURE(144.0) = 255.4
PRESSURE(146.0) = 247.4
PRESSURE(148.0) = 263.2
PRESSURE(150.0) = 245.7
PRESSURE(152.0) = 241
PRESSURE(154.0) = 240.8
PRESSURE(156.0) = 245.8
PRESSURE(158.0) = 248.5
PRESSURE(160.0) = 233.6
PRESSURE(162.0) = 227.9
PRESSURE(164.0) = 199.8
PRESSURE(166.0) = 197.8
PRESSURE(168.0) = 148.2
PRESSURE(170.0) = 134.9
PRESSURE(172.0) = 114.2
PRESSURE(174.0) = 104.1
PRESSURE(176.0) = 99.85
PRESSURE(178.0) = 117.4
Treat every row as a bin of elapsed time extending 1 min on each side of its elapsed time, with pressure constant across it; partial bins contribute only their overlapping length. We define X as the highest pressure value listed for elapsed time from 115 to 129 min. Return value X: 263.7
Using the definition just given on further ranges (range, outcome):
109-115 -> 303.9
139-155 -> 263.2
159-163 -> 233.6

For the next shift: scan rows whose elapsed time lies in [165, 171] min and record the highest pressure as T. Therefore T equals 197.8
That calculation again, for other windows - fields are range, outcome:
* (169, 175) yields 134.9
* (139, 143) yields 253.9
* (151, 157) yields 245.8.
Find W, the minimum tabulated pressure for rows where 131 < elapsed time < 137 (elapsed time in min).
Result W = 245.2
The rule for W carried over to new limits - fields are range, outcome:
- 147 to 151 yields 245.7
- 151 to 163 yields 227.9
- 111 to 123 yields 249.7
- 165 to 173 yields 114.2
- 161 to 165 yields 199.8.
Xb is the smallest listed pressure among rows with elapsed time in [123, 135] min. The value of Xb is 245.2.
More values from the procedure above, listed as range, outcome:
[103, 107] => 318.8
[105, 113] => 282.7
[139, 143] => 239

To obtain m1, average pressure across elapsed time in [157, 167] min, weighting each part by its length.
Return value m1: 222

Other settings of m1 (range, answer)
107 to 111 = 311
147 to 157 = 247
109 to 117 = 279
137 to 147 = 247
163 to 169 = 182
